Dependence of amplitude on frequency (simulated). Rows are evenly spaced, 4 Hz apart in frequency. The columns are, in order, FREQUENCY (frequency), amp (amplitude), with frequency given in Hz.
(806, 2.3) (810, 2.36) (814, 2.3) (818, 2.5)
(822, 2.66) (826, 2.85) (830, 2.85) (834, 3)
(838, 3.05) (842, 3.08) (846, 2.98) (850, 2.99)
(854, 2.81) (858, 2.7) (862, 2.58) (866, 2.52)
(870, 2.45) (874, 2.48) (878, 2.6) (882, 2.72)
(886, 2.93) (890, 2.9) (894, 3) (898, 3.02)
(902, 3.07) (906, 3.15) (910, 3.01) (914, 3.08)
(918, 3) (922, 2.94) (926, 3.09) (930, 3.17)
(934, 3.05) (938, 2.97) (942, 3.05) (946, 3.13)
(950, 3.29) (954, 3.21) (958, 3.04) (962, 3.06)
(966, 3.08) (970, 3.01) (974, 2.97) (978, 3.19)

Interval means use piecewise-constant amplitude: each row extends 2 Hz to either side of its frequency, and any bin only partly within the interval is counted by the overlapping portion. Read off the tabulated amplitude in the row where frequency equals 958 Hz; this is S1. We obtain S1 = 3.04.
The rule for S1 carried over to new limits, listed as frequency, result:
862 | 2.58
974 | 2.97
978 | 3.19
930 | 3.17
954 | 3.21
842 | 3.08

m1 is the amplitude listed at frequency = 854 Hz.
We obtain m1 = 2.81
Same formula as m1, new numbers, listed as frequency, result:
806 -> 2.3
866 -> 2.52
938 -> 2.97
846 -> 2.98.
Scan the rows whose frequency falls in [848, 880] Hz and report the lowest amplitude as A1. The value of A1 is 2.45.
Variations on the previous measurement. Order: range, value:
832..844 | 3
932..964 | 2.97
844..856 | 2.81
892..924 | 2.94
